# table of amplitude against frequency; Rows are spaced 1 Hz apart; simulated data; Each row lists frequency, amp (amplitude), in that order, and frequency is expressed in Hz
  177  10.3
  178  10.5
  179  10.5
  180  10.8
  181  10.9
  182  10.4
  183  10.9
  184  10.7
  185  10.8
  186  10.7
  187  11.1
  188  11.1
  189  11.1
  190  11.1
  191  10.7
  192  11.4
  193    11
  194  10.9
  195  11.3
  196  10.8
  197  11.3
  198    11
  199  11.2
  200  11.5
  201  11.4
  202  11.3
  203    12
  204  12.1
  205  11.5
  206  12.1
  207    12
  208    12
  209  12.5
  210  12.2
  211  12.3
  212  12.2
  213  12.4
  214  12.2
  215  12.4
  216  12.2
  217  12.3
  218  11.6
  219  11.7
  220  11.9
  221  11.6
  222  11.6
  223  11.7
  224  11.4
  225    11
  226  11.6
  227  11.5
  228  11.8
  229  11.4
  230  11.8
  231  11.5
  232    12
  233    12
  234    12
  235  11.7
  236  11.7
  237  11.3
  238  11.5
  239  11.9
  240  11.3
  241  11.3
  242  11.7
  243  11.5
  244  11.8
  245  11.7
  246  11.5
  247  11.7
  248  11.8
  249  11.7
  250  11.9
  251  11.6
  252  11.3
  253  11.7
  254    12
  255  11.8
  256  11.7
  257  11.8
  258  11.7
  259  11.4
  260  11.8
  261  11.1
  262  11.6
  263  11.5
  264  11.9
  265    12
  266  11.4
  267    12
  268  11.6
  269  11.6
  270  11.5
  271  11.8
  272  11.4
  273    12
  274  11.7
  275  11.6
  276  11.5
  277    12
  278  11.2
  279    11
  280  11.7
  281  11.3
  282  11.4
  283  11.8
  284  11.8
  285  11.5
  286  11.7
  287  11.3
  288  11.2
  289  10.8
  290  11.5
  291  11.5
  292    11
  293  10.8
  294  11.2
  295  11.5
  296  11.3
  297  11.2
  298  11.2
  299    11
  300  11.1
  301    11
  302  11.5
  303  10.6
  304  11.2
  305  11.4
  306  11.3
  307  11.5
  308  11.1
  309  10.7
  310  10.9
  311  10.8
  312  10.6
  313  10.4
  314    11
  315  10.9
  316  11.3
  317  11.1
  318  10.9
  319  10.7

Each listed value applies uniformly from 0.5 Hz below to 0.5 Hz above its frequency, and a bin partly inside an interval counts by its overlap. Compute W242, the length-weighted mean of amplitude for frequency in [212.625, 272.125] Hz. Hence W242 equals 11.7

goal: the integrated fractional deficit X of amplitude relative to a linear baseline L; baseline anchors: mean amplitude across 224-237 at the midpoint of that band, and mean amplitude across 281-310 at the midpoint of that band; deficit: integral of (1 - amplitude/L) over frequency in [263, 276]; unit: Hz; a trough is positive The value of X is -0.33 Hz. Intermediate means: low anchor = 11.6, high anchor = 11.2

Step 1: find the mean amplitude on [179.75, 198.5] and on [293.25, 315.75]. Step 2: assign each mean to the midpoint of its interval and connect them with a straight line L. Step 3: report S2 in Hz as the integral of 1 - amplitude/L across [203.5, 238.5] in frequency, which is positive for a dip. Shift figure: -2.8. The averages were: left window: 10.9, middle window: 11.8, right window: 11.1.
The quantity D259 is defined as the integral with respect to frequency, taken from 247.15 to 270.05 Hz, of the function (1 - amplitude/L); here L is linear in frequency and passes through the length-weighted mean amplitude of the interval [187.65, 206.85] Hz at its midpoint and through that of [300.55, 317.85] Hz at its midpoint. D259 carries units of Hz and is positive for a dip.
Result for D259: -1.1 Hz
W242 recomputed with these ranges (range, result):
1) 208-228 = 11.9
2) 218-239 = 11.6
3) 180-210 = 11.3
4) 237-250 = 11.6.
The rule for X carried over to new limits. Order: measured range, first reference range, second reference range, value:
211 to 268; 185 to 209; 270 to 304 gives -1.8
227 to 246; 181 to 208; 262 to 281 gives -0.4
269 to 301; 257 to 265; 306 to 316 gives -0.3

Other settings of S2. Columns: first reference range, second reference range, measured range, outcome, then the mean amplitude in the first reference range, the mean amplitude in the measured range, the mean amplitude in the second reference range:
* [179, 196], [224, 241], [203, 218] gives -1.17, 10.9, 12.1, 11.6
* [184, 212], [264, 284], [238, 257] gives -0.18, 11.4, 11.7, 11.6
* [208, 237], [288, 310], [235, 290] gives -0.49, 11.9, 11.6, 11.2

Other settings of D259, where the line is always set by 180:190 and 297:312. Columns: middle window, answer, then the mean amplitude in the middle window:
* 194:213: -1.4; 11.7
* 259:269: -0.6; 11.6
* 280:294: -0.4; 11.4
